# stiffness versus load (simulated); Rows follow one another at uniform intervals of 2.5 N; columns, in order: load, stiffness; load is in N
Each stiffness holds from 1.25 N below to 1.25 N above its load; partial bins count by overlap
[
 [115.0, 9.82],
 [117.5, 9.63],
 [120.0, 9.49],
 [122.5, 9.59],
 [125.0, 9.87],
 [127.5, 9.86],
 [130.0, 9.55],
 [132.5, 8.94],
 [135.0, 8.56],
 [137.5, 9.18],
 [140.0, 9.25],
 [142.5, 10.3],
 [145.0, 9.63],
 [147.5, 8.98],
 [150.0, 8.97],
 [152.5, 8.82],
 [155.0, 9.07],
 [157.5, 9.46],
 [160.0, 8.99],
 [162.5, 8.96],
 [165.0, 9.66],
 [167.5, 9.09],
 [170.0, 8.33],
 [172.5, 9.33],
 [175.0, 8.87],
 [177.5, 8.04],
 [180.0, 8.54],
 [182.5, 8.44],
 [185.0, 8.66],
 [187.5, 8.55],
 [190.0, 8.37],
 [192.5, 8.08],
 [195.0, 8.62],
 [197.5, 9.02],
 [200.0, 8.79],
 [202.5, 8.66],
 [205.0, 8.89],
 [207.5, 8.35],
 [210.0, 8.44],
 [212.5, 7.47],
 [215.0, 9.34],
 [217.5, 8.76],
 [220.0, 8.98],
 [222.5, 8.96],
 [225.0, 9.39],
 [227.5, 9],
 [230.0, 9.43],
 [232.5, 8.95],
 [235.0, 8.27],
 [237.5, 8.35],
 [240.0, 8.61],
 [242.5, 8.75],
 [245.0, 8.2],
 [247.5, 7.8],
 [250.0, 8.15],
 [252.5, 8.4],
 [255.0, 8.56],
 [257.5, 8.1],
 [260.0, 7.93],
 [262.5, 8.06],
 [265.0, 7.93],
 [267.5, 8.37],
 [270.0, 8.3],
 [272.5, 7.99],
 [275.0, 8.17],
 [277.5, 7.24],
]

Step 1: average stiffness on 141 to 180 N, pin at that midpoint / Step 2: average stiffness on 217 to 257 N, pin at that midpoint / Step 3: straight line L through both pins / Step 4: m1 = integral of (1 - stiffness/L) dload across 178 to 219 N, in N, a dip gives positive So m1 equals 1.4 N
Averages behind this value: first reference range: 9.08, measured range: 8.55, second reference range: 8.65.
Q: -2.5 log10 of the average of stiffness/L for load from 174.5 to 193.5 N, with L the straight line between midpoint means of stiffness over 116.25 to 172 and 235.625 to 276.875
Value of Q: 0.059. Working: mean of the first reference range 9.28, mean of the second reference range 8.21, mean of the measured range 8.43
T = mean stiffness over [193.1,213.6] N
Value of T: 8.52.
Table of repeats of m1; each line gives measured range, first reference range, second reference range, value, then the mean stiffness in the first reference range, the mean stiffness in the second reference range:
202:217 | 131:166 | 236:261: 0.20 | 9.2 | 8.29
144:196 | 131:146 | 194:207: 1.21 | 9.31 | 8.77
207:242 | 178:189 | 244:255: -1.85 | 8.51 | 8.18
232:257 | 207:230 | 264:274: 0.25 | 8.79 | 8.15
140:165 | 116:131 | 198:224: 0.21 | 9.67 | 8.68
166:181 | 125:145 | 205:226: 0.60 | 9.42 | 8.71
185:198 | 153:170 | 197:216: 0.38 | 9.12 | 8.59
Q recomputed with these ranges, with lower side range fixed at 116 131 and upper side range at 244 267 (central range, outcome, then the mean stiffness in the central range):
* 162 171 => 0.02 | 9.03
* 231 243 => -0.03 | 8.59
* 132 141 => 0.06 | 8.98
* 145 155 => 0.04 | 9.03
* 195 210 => 0.01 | 8.71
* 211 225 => -0.02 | 8.76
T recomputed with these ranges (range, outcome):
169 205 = 8.6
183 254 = 8.61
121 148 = 9.44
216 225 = 8.98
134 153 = 9.24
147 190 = 8.85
